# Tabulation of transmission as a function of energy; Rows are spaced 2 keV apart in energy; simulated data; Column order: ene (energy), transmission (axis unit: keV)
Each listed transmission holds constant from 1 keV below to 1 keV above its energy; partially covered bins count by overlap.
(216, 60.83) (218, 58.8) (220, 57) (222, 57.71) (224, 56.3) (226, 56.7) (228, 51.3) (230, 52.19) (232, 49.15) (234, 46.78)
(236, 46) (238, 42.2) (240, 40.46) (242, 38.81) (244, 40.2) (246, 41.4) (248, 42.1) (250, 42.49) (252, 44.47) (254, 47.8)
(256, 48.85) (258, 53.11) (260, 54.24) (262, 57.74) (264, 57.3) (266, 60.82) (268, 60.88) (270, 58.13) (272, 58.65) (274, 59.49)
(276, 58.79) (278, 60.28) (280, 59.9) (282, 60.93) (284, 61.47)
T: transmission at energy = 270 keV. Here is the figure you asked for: 58.13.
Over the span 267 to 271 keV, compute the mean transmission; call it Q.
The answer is 59.5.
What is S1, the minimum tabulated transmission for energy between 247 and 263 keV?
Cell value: 42.1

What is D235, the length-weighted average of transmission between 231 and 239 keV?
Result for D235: 46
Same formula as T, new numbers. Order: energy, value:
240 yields 40.46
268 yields 60.88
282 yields 60.93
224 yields 56.3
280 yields 59.9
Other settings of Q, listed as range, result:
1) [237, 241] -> 41.3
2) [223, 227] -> 56.5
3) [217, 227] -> 57.3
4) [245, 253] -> 42.6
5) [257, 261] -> 53.7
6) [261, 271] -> 59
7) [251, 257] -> 47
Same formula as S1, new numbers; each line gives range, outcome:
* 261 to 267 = 57.3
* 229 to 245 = 38.81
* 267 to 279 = 58.13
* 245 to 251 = 41.4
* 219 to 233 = 49.15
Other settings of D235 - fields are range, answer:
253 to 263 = 52.3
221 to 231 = 54.8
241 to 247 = 40.1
